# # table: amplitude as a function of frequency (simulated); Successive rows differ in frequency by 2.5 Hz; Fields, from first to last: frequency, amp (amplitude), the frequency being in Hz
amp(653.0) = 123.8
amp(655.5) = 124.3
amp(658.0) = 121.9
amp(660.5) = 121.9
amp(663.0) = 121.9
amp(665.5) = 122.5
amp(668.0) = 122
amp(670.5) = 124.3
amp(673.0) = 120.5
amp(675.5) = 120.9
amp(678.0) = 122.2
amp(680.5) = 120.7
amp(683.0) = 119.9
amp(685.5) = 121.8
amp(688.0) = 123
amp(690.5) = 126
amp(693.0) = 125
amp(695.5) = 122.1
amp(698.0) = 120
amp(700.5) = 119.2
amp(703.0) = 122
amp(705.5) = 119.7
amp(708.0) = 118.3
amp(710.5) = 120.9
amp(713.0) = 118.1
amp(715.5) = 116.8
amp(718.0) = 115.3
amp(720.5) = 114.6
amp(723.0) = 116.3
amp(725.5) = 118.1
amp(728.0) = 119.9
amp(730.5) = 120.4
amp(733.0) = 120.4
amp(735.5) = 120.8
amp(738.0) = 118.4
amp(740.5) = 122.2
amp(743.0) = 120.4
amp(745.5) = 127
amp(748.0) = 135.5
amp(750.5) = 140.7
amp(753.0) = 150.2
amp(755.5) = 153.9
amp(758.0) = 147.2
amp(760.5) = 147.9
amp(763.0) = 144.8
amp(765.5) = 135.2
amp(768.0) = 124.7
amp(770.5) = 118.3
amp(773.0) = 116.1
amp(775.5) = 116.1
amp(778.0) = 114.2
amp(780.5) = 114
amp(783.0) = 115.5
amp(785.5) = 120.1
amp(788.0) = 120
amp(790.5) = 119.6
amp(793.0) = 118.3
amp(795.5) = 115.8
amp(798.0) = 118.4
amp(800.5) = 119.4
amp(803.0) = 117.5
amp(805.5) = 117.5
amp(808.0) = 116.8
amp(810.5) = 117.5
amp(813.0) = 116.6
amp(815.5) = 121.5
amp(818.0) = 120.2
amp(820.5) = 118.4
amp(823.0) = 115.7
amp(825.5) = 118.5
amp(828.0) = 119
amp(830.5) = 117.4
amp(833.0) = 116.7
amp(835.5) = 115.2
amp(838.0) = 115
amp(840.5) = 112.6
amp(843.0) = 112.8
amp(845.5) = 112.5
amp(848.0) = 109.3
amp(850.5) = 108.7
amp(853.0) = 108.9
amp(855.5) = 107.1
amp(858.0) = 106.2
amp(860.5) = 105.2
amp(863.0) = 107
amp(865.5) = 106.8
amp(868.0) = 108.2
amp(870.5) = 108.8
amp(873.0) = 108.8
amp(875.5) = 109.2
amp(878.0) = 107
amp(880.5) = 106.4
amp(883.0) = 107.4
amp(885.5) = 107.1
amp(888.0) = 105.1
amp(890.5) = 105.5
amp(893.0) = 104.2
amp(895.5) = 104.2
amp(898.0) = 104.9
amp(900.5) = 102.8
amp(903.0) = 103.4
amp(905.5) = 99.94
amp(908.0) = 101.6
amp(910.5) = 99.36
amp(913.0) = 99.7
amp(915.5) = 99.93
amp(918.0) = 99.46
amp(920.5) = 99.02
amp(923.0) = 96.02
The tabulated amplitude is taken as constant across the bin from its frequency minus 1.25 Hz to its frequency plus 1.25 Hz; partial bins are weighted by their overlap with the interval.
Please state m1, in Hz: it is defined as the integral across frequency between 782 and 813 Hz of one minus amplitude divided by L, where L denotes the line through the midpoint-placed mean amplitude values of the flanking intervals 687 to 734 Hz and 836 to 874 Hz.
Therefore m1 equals -1.2 Hz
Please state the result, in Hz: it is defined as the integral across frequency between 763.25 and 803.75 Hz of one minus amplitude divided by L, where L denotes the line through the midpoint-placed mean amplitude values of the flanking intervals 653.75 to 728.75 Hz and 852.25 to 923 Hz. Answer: -2.32 Hz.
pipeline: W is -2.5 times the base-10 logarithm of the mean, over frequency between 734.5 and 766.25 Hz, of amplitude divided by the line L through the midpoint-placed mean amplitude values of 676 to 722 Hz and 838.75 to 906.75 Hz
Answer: -0.17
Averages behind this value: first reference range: 120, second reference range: 107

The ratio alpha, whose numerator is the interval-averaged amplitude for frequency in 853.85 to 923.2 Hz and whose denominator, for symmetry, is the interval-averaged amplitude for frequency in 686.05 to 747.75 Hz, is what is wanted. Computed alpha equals 0.87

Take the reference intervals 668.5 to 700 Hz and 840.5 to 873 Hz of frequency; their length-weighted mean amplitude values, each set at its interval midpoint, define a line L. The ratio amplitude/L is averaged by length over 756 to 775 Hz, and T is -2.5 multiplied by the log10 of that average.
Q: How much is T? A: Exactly -0.15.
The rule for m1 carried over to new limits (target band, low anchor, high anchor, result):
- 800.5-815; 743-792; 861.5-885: 0.4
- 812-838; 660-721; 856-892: -1.7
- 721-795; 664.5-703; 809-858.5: -4.7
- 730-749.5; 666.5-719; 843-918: -1.1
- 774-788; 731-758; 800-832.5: 0.9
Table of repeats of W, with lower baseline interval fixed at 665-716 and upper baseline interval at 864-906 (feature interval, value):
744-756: -0.20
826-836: -0.07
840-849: -0.03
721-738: -0.01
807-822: -0.07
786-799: -0.05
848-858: 0.00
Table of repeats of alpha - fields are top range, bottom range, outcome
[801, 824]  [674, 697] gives 0.96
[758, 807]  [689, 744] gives 1.02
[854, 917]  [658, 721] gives 0.87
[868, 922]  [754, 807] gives 0.84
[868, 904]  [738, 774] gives 0.79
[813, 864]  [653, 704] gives 0.93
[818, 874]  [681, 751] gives 0.92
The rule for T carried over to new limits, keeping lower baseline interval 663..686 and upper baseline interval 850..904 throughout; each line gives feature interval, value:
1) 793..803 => -0.05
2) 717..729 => 0.01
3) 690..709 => -0.01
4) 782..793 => -0.05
